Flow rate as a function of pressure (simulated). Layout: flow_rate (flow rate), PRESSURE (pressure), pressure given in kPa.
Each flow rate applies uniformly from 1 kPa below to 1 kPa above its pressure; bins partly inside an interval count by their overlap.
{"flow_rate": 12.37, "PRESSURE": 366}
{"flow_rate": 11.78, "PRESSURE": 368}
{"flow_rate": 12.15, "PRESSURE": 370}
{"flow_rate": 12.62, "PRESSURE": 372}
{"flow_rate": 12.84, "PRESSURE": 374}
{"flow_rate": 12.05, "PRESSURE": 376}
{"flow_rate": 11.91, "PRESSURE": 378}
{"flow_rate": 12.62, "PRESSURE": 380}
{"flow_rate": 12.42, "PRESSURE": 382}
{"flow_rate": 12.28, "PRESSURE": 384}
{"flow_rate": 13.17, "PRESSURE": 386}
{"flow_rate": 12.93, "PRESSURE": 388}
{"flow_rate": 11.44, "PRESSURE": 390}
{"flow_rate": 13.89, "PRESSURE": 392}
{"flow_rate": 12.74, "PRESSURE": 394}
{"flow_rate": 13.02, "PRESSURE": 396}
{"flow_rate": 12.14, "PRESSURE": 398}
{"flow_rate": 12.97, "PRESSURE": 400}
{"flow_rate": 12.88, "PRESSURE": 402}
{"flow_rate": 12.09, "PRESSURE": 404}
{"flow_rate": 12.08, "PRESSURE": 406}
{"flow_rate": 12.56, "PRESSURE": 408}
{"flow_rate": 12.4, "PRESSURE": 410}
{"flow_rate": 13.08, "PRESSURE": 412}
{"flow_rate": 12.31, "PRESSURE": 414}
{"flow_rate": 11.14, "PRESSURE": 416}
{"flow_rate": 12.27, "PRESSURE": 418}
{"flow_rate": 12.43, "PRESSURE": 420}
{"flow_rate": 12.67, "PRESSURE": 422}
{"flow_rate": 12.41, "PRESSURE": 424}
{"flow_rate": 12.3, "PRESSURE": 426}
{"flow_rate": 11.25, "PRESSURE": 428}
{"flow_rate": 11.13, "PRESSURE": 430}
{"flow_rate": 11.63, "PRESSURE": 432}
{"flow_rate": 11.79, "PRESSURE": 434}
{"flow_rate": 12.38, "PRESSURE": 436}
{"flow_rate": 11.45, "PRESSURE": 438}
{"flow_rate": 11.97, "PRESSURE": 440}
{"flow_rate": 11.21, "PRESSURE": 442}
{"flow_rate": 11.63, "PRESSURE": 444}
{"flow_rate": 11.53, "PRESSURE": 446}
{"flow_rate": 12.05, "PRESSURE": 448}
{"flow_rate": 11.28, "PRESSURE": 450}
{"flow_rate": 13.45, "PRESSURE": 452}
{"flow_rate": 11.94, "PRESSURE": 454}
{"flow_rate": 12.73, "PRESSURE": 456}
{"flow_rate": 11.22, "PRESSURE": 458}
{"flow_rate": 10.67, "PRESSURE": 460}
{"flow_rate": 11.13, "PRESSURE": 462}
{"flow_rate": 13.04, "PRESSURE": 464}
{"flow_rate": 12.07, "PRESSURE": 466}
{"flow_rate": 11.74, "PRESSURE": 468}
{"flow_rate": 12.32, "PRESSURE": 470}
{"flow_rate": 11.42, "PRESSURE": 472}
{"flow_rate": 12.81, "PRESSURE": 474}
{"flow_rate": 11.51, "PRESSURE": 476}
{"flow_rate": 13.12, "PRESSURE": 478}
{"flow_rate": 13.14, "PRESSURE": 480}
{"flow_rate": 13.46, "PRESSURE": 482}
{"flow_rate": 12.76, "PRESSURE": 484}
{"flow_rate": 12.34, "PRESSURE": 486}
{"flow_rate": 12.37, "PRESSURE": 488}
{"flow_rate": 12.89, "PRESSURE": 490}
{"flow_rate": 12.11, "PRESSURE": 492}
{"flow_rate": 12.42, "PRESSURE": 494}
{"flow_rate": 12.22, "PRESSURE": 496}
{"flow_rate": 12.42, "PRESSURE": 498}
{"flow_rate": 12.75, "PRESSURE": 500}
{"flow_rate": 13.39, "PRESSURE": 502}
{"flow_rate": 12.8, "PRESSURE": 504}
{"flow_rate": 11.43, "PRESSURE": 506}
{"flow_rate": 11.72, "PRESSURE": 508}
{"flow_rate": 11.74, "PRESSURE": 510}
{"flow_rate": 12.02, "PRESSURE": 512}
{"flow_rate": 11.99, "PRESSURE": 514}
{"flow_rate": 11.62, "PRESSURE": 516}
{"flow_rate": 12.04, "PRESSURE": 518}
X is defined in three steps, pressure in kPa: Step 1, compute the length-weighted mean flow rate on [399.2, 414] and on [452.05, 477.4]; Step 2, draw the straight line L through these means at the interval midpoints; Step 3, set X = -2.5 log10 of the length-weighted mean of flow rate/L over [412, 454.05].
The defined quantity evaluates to 0.03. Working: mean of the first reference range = 12.6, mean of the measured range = 11.9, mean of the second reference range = 12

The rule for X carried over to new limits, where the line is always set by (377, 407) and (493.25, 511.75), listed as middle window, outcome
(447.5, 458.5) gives 0.02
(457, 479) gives 0.04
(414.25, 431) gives 0.05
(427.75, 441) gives 0.07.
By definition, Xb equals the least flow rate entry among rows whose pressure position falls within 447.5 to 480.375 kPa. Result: 10.67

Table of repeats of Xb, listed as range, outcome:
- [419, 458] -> 11.13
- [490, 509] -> 11.43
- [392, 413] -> 12.08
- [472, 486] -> 11.42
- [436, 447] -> 11.21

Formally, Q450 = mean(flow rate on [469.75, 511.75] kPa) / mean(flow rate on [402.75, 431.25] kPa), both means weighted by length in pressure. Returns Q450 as 1.0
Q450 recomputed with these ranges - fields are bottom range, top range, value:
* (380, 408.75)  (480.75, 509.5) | 0.99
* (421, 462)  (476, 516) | 1.05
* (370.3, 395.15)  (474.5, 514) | 0.99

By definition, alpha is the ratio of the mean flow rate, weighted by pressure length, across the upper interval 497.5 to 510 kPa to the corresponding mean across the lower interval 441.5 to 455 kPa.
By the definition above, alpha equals 1.0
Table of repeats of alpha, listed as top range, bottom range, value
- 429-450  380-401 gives 0.92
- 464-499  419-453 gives 1.04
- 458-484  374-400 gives 0.97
